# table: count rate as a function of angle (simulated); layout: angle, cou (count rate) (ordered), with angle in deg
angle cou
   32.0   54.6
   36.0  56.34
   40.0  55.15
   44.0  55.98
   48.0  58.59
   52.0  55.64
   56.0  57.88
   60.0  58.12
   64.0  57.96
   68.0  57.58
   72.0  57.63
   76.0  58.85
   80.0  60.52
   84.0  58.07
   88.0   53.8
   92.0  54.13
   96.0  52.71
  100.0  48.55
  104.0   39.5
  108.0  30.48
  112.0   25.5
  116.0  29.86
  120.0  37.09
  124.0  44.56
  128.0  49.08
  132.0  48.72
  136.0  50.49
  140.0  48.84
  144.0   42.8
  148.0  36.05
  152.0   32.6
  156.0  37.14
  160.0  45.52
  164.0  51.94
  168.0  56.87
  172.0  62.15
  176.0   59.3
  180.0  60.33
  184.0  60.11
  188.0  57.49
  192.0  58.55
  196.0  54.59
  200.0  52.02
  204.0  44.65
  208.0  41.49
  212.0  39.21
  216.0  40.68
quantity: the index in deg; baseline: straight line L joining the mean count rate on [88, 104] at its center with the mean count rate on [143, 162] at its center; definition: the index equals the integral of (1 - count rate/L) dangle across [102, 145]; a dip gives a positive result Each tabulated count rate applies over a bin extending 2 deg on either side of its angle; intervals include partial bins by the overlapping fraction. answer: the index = 3.5 deg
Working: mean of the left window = 50.5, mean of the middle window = 40.6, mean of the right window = 38.6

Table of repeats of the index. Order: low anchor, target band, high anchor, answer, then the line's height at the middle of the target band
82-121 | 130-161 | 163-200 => 5.0 deg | 51.2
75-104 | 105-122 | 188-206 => 7.1 deg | 53.8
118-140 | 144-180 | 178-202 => 3.0 deg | 52.2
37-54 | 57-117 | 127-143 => 3.5 deg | 52.9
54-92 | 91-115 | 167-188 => 7.2 deg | 58.2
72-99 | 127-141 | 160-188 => 1.9 deg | 56.9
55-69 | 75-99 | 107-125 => -5.0 deg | 46.4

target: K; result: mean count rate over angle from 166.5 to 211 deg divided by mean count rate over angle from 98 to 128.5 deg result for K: 1.46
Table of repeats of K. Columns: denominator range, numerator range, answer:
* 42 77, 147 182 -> 0.86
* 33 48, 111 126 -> 0.62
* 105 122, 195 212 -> 1.50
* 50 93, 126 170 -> 0.79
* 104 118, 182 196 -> 1.93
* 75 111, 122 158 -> 0.87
